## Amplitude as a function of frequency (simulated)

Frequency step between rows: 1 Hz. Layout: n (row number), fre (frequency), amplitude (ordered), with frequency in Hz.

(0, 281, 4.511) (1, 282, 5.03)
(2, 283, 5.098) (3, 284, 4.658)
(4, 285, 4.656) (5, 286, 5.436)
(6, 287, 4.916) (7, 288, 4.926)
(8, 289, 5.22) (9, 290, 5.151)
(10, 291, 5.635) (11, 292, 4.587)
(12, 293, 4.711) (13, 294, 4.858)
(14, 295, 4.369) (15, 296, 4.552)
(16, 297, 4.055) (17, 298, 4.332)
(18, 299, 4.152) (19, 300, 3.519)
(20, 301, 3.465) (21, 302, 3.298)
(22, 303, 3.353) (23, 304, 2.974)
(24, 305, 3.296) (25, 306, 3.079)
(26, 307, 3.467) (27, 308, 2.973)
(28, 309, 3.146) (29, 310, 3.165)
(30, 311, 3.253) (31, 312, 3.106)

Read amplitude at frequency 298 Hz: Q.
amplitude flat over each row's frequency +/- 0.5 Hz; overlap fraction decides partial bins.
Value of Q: 4.332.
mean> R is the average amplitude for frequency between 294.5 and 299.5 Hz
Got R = 4.29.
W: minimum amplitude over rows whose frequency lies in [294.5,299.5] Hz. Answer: 4.055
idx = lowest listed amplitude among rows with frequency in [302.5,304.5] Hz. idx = 2.974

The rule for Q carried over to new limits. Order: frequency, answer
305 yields 3.296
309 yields 3.146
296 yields 4.552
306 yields 3.079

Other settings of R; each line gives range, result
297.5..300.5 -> 4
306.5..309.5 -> 3.2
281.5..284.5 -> 4.93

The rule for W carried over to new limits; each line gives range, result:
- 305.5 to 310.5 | 2.973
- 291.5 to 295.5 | 4.369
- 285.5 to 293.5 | 4.587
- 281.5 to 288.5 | 4.656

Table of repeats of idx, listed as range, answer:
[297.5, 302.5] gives 3.298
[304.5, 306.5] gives 3.079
